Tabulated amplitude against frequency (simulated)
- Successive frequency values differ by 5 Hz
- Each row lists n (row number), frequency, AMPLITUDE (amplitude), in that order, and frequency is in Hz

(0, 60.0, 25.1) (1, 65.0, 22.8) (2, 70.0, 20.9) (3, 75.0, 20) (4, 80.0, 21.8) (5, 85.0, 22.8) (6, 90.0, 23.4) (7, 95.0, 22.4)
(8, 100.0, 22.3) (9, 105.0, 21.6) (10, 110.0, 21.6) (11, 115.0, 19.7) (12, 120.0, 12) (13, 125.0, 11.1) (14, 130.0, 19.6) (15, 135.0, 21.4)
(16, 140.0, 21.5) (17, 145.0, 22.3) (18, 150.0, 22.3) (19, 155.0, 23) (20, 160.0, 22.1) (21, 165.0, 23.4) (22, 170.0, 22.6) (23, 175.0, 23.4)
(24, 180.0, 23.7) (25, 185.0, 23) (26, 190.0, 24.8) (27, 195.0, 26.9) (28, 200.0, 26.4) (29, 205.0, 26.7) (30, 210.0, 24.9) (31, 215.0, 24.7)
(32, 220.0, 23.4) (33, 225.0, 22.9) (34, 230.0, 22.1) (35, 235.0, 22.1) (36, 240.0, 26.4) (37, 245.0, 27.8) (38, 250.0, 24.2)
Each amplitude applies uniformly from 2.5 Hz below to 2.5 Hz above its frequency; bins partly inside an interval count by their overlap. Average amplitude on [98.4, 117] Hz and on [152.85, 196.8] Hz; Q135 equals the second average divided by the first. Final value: 1.11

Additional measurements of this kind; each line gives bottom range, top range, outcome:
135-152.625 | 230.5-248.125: 1.14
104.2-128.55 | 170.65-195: 1.41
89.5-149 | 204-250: 1.23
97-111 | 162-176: 1.05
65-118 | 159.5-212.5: 1.13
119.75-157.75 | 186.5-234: 1.26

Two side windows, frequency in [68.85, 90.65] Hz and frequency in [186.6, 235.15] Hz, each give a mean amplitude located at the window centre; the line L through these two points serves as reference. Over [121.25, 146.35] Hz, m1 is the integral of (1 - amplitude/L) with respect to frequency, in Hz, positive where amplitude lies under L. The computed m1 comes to 4.6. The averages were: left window 21.7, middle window 18.7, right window 24.6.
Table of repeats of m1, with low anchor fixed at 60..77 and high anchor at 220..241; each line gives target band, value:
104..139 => 6.49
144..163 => 0.06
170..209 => -3.41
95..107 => 0.02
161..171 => -0.13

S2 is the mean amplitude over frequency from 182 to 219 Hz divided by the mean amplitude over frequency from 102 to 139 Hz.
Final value 1.38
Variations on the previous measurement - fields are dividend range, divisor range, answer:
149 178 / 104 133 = 1.31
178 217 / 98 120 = 1.24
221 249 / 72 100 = 1.10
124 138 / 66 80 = 0.87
